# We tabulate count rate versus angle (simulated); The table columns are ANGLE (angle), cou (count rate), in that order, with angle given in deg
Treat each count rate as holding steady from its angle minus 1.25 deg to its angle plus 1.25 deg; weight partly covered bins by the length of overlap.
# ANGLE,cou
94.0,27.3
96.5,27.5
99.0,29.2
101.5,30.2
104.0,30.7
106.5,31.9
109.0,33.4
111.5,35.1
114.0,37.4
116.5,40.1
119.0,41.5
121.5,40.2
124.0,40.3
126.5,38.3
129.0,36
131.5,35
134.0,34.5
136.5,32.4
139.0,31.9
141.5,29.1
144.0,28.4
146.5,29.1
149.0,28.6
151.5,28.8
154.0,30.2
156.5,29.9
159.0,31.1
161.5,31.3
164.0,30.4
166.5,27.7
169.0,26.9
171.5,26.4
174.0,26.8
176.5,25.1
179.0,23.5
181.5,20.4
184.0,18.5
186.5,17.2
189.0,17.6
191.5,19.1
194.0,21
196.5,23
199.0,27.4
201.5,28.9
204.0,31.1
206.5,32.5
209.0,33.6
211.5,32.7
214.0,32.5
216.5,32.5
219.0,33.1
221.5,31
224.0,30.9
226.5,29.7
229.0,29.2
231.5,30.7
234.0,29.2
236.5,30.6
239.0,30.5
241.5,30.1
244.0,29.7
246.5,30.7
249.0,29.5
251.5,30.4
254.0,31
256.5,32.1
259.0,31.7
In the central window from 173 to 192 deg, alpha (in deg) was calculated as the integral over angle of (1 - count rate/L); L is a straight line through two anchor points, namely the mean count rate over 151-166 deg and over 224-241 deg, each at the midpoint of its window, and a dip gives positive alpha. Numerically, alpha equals 5.76 deg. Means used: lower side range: 30.2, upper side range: 30.1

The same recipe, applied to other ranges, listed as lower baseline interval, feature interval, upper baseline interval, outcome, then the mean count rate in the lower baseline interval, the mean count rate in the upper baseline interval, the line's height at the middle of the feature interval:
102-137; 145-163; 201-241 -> 2.4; 36.2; 31.2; 34.5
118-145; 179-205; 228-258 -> 8.1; 35.2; 30.3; 32.6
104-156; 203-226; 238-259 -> -0.4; 34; 30.6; 31.5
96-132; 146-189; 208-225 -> 9.6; 35.3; 32.3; 33.7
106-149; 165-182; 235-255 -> 3.9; 34.8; 30.3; 33.1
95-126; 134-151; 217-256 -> 1.8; 34.8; 30.5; 33.7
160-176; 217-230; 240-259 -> -0.5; 28.1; 30.6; 29.8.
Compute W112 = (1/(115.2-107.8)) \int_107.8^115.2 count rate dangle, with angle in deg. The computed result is 35.3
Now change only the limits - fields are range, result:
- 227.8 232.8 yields 29.9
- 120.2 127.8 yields 39.6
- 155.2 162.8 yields 30.8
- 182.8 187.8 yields 17.8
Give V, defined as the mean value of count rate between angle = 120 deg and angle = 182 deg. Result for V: 30.7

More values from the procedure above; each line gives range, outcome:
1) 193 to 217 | 29.5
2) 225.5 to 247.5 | 30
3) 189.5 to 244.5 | 29.3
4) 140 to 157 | 29.2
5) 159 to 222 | 26.8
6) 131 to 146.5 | 31.5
